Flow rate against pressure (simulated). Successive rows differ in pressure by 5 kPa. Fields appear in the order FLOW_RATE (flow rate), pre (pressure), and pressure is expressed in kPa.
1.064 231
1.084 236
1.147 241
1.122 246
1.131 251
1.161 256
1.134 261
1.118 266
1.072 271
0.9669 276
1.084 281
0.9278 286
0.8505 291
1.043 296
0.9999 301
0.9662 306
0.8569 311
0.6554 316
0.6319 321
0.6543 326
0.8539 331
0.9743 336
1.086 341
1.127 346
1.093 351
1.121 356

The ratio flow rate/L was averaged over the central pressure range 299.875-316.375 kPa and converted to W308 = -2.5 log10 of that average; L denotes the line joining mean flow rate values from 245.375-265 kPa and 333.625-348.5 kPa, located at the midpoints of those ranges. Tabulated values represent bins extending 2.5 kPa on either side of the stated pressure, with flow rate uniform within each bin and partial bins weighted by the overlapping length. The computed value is 0.23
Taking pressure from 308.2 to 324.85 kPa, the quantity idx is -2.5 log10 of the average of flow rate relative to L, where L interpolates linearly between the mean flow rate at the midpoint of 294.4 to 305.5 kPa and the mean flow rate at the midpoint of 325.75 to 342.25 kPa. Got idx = 0.32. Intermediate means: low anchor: 1.01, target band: 0.714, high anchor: 0.91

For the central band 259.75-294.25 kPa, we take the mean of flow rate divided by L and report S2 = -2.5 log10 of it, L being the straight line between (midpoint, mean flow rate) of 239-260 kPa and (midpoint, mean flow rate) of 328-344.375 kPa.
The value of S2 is 0.07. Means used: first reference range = 1.14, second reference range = 0.97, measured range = 1.02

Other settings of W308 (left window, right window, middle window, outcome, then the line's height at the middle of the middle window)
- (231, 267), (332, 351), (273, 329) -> 0.23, 1.08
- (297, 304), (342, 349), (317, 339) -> 0.35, 1.07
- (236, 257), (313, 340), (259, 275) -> -0.05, 1.04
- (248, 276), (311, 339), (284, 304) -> -0.03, 0.936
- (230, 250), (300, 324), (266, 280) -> -0.08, 0.971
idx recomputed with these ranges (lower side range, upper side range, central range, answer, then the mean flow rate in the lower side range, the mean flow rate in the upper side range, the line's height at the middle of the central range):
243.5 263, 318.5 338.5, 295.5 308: -0.10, 1.14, 0.779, 0.906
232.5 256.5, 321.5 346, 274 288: 0.04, 1.12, 0.895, 1.03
